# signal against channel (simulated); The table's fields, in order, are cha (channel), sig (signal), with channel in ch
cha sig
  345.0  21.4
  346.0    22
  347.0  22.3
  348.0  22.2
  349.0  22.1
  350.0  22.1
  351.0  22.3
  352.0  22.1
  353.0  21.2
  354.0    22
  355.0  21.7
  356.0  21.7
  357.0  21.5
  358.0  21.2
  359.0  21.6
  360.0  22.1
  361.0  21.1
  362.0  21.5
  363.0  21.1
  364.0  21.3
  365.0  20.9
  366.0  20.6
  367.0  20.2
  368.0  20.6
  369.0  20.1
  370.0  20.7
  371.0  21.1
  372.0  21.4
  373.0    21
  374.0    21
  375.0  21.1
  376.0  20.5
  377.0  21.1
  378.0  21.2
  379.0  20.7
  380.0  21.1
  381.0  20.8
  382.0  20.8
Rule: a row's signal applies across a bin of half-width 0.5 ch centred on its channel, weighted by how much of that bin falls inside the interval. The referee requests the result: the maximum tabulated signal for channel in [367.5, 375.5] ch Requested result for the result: 21.4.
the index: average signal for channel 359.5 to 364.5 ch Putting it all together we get 21.4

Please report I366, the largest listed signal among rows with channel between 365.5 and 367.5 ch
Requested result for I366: 20.6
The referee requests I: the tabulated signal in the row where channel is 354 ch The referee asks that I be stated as 22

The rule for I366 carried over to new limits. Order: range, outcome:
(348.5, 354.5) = 22.3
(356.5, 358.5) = 21.5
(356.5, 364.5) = 22.1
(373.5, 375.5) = 21.1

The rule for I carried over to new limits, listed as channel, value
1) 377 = 21.1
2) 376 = 20.5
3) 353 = 21.2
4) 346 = 22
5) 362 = 21.5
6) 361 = 21.1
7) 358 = 21.2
